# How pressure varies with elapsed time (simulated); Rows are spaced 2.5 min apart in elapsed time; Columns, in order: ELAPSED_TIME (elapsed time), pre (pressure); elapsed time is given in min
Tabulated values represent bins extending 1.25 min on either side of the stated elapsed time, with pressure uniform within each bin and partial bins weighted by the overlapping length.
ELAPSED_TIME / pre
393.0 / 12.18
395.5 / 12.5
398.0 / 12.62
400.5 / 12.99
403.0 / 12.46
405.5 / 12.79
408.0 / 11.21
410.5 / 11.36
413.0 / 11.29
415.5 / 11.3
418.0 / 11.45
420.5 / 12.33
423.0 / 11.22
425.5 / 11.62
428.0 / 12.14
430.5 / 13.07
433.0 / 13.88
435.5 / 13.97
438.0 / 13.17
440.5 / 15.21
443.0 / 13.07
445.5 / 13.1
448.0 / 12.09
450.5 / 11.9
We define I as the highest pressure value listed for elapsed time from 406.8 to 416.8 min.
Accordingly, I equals 11.36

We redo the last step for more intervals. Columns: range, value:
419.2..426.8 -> 12.33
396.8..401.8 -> 12.99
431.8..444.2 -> 15.21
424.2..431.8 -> 13.07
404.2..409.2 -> 12.79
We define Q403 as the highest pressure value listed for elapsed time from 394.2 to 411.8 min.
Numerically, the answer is 12.99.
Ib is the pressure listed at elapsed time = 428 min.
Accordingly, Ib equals 12.14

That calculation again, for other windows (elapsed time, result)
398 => 12.62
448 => 12.09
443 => 13.07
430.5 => 13.07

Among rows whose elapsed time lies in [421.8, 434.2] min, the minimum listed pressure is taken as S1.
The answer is 11.22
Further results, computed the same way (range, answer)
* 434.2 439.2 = 13.17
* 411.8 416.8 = 11.29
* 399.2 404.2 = 12.46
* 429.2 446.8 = 13.07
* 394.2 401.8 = 12.5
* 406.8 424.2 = 11.21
